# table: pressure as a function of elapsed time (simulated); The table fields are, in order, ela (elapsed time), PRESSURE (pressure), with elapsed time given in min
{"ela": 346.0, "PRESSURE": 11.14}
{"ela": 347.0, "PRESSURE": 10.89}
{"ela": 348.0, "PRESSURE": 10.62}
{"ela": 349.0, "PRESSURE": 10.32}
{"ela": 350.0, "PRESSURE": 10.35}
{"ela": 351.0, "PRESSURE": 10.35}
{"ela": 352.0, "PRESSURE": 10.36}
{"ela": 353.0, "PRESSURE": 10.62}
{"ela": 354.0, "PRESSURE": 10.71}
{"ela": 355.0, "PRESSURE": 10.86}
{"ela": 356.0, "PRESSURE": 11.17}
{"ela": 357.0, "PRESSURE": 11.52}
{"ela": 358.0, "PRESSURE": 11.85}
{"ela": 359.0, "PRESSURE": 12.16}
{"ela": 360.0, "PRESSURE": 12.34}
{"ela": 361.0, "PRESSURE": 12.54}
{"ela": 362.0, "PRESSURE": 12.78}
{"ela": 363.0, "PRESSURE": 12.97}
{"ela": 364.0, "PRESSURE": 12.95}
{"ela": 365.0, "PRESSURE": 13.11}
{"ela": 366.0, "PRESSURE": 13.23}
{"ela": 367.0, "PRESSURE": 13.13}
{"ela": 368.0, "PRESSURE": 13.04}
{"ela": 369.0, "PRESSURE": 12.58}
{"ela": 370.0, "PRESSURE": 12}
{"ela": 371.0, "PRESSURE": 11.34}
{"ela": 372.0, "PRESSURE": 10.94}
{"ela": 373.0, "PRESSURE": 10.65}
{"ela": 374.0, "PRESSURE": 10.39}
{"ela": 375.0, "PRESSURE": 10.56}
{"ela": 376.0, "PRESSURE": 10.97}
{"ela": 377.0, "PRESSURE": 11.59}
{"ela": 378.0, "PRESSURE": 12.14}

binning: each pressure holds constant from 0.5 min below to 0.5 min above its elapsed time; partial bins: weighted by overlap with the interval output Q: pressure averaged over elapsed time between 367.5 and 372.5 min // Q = 12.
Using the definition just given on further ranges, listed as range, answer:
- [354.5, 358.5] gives 11.3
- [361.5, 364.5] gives 12.9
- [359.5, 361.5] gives 12.4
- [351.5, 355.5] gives 10.6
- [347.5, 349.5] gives 10.5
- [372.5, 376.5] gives 10.6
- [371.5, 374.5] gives 10.7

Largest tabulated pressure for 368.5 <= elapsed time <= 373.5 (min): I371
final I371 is 12.58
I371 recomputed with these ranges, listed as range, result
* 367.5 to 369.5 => 13.04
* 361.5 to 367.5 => 13.23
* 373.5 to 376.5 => 10.97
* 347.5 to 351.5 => 10.62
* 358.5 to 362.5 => 12.78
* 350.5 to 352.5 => 10.36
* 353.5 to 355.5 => 10.86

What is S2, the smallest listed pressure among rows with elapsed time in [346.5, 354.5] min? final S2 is 10.32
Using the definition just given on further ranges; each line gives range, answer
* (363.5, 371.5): 11.34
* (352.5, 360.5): 10.62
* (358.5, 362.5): 12.16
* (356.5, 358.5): 11.52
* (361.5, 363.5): 12.78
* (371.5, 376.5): 10.39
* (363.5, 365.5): 12.95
